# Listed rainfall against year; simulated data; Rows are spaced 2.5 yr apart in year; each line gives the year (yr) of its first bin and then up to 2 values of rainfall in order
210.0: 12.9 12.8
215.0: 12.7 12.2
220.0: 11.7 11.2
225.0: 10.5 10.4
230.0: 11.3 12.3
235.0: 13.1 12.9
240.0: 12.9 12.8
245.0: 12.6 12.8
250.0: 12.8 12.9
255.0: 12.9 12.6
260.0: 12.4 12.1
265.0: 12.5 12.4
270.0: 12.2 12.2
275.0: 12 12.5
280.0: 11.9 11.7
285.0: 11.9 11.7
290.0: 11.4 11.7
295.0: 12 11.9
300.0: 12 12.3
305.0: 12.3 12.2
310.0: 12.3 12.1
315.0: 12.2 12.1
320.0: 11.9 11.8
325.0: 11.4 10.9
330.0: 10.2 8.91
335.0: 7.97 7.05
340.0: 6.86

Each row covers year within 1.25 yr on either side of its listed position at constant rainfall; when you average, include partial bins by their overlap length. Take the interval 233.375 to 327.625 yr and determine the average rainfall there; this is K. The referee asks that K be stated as 12.2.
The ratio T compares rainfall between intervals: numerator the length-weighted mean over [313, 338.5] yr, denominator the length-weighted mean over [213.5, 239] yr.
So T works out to 0.89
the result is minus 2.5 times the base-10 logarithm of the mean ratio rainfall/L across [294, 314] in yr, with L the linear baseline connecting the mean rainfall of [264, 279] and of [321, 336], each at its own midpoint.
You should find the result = -0.09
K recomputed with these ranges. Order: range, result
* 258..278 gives 12.3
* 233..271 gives 12.7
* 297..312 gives 12.2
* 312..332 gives 11.5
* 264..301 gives 12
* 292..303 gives 12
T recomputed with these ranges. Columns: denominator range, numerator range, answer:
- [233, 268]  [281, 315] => 0.94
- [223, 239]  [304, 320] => 1.04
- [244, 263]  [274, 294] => 0.94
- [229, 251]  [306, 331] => 0.93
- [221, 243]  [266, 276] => 1.03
